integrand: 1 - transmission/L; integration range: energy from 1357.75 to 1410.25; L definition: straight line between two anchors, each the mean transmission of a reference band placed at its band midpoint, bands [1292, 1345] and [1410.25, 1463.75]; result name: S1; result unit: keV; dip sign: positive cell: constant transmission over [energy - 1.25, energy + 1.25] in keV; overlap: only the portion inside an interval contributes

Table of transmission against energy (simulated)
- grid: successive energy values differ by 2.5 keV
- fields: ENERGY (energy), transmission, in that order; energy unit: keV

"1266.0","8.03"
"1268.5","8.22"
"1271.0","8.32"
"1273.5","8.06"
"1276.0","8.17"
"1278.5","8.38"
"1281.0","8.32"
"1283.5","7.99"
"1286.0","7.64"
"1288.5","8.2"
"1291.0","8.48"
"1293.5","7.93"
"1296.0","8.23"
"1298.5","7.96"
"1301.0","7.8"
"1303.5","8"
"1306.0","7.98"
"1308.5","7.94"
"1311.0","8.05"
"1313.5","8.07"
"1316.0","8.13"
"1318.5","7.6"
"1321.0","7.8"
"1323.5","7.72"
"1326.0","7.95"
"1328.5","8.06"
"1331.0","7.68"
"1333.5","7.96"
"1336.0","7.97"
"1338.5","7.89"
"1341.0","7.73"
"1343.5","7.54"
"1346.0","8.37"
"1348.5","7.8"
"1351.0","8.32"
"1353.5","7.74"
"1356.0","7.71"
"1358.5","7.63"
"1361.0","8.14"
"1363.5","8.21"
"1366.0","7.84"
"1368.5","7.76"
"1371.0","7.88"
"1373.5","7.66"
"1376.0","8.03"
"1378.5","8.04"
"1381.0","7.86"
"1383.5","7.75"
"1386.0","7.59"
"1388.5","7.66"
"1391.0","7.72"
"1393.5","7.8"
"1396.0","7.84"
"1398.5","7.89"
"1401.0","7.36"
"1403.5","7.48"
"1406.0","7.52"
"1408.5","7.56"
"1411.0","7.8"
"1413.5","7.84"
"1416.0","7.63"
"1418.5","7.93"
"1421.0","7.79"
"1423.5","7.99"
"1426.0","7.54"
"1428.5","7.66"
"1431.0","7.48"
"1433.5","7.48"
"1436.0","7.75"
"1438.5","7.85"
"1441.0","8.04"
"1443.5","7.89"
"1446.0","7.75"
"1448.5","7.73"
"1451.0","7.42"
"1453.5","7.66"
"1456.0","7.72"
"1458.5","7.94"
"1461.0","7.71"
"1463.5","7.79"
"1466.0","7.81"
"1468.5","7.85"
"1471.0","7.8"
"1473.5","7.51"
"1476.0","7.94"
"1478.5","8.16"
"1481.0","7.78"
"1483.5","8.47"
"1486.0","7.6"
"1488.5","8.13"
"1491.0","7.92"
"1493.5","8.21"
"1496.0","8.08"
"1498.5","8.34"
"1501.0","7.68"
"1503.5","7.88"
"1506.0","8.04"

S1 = 0.3 keV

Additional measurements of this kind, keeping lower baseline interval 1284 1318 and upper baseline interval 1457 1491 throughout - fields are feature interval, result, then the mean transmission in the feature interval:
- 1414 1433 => 0.5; 7.71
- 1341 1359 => 0.2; 7.87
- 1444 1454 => 0.3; 7.66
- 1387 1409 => 0.8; 7.65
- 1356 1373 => 0.2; 7.88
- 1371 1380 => 0.1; 7.9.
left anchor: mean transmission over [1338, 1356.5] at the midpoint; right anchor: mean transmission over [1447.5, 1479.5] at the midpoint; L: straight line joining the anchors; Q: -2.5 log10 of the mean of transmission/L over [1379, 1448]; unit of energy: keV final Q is 0.01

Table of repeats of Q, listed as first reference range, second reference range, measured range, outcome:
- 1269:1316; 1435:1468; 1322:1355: 0.013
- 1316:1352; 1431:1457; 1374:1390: 0.000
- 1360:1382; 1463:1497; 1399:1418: 0.043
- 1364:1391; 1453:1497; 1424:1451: 0.021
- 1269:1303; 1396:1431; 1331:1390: 0.000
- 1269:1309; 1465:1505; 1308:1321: 0.018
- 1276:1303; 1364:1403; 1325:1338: 0.004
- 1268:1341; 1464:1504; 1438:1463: 0.026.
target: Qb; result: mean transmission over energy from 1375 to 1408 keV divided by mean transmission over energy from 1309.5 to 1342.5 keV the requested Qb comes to 1.0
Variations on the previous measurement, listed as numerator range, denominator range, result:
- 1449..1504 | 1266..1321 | 0.98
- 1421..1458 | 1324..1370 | 0.98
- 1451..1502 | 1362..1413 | 1.02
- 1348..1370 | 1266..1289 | 0.97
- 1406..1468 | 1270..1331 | 0.96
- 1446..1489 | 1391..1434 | 1.02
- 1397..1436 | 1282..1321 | 0.96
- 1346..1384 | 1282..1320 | 0.99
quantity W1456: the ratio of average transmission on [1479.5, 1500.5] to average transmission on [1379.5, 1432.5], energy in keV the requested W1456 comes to 1.05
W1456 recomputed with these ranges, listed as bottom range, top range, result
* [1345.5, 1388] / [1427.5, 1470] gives 0.98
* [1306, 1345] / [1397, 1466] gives 0.98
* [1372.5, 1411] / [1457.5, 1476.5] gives 1.01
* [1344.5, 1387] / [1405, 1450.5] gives 0.98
